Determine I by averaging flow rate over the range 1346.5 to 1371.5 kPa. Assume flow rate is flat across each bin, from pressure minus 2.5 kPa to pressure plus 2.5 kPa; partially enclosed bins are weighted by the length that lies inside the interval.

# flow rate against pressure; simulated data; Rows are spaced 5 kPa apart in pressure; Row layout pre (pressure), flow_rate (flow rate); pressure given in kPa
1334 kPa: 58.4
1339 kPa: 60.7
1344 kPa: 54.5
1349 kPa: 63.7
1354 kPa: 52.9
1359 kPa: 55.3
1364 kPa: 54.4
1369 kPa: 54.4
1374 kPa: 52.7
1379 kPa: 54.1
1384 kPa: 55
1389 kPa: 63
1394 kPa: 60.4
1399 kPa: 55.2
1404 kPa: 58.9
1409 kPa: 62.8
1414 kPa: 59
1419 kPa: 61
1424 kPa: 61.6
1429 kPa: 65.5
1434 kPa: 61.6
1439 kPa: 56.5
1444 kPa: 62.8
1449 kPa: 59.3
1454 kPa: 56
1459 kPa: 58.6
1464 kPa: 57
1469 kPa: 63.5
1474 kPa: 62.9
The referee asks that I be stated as 56.1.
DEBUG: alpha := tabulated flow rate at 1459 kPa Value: 58.6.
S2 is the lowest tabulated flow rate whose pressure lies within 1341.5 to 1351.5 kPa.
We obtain 54.5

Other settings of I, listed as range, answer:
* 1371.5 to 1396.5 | 57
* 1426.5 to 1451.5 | 61.1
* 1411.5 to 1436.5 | 61.7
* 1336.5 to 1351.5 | 59.6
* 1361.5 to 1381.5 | 53.9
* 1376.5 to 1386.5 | 54.5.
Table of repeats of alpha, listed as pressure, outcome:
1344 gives 54.5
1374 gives 52.7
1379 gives 54.1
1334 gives 58.4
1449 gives 59.3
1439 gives 56.5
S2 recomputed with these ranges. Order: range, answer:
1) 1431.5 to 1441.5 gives 56.5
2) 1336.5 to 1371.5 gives 52.9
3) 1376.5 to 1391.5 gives 54.1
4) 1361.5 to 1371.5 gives 54.4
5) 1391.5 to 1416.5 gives 55.2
